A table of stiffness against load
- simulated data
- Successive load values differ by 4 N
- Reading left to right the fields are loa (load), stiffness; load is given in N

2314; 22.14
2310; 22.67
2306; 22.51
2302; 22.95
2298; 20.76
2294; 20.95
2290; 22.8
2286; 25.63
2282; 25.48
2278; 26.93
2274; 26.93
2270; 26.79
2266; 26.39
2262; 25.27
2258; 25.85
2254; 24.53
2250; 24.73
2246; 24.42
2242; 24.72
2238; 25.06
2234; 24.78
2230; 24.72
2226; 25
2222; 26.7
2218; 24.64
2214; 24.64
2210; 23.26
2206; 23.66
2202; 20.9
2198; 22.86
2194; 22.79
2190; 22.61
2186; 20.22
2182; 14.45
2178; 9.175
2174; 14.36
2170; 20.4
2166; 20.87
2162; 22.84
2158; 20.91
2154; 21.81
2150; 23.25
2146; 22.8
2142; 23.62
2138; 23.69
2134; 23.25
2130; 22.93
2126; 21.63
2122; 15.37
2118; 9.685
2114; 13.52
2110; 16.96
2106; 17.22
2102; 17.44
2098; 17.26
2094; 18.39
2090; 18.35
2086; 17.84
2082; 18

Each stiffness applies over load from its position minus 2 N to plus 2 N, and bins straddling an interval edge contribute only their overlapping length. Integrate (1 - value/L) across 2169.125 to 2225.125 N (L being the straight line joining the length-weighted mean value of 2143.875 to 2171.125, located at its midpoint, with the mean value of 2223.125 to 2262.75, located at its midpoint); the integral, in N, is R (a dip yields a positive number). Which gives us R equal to 6.08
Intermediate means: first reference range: 21.9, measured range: 20.9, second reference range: 24.9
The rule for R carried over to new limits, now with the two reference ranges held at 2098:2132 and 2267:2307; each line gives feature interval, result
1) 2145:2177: -2.9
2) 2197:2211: -1.3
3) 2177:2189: 2.5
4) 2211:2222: -1.9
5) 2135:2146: -3.4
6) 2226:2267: -4.5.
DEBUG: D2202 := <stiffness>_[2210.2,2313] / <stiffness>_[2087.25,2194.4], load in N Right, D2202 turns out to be 1.3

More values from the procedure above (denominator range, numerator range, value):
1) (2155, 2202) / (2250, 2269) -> 1.32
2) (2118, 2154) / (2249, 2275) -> 1.21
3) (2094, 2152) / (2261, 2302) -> 1.29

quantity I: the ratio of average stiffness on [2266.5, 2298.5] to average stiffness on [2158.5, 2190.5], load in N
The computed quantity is 1.37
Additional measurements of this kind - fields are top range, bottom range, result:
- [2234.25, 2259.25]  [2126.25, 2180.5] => 1.20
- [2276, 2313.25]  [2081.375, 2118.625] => 1.40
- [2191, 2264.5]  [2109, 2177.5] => 1.24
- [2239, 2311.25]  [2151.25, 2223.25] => 1.17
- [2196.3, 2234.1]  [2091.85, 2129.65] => 1.44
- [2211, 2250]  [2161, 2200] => 1.31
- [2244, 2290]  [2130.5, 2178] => 1.21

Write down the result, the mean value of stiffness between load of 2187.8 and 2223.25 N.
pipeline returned 23.5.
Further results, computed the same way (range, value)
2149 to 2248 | 21.9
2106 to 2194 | 19.3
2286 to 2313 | 22.4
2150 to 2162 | 21.9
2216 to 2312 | 24.6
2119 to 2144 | 21.3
